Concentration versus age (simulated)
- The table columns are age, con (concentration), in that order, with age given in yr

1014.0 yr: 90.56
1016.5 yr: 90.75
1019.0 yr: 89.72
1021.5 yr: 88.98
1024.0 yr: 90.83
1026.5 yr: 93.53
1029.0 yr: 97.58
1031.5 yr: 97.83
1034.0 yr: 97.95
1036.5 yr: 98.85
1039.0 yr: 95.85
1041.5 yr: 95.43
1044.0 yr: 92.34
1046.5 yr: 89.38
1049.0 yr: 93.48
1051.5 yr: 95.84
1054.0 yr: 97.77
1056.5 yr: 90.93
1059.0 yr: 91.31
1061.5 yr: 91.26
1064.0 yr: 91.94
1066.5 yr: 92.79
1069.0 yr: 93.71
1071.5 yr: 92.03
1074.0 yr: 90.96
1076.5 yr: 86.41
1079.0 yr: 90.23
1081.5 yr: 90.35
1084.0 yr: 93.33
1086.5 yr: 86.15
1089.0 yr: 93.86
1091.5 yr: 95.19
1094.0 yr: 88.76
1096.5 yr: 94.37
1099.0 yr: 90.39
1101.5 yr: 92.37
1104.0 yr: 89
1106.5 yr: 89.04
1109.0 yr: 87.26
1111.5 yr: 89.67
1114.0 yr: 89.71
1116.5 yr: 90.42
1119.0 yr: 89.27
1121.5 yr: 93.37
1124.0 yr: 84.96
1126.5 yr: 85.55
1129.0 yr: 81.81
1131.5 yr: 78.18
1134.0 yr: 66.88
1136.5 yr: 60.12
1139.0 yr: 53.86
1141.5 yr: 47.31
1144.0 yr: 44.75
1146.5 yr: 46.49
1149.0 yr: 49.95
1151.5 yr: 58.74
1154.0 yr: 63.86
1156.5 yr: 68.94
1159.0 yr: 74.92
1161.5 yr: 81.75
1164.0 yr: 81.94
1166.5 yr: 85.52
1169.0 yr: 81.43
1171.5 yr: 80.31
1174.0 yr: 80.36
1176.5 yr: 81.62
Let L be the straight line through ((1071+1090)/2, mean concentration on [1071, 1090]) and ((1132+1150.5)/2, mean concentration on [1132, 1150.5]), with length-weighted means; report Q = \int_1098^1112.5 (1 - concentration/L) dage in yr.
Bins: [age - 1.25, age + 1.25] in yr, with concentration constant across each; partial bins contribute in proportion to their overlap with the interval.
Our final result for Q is -2.7 yr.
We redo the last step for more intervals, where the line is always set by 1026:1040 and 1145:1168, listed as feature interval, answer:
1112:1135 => -2.7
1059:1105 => -3.2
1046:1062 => -0.2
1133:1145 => 2.9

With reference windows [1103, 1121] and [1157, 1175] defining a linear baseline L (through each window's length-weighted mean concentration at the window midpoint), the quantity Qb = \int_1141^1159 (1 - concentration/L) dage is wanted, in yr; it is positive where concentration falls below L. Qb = 5.84 yr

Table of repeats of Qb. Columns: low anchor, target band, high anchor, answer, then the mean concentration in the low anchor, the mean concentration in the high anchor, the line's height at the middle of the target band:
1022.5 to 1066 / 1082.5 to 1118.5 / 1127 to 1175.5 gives -4.6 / 94.2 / 68.1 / 80.5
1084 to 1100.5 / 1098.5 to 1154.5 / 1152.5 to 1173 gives 6.8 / 91.6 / 77.1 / 84.6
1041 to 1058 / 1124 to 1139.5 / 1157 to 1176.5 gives 2.1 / 93.5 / 80.5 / 84.4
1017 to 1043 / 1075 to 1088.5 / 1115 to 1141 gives -0.6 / 94.5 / 77.7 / 85.6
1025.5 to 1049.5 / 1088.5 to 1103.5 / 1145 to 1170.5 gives -1.8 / 95.3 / 69.2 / 82.6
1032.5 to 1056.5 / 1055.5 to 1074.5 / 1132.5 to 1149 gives -1.3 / 95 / 53.4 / 86.1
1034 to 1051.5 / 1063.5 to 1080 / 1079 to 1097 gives 0.3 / 94.6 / 91.5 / 92.6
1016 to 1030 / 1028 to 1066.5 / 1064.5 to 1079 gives -1.2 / 91.9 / 91.1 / 91.5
